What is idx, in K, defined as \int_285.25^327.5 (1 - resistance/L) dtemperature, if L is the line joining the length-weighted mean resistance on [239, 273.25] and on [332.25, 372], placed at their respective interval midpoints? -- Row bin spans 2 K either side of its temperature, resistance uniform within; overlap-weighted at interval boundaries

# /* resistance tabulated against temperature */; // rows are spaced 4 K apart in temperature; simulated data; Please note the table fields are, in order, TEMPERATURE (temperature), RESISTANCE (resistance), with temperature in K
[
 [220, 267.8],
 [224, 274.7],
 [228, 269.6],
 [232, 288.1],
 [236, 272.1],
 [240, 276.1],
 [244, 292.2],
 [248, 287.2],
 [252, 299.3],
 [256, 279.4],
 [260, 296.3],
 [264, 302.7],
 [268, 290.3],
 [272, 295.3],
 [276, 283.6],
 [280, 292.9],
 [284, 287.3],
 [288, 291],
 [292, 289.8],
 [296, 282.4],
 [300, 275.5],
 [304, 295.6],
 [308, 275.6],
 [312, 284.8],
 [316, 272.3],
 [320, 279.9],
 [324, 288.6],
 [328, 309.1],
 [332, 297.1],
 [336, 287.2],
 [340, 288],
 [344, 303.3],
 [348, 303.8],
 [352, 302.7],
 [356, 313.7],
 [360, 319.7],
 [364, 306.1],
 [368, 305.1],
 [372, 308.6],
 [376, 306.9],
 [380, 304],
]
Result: 1.9 K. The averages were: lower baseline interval 291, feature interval 285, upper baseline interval 303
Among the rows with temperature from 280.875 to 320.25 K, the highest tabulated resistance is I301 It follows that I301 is 295.6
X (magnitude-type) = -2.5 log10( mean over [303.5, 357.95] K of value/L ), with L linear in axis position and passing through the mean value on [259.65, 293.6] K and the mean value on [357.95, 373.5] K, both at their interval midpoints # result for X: 0.04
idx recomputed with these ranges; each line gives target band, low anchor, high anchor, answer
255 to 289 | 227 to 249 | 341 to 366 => -0.3 K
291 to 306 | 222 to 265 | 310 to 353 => 0.2 K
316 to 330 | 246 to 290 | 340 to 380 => 0.5 K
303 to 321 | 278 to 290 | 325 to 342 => 0.7 K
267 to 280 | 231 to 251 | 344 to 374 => 0.0 K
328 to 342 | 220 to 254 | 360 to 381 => 0.3 K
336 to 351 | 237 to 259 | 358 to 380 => 0.3 K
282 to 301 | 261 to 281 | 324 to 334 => 0.6 K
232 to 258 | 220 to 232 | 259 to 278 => -0.2 K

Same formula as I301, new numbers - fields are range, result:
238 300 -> 302.7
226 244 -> 292.2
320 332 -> 309.1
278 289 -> 292.9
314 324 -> 288.6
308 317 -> 284.8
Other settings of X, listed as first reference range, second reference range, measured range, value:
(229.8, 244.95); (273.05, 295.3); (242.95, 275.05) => -0.03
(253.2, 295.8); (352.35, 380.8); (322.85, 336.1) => 0.02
